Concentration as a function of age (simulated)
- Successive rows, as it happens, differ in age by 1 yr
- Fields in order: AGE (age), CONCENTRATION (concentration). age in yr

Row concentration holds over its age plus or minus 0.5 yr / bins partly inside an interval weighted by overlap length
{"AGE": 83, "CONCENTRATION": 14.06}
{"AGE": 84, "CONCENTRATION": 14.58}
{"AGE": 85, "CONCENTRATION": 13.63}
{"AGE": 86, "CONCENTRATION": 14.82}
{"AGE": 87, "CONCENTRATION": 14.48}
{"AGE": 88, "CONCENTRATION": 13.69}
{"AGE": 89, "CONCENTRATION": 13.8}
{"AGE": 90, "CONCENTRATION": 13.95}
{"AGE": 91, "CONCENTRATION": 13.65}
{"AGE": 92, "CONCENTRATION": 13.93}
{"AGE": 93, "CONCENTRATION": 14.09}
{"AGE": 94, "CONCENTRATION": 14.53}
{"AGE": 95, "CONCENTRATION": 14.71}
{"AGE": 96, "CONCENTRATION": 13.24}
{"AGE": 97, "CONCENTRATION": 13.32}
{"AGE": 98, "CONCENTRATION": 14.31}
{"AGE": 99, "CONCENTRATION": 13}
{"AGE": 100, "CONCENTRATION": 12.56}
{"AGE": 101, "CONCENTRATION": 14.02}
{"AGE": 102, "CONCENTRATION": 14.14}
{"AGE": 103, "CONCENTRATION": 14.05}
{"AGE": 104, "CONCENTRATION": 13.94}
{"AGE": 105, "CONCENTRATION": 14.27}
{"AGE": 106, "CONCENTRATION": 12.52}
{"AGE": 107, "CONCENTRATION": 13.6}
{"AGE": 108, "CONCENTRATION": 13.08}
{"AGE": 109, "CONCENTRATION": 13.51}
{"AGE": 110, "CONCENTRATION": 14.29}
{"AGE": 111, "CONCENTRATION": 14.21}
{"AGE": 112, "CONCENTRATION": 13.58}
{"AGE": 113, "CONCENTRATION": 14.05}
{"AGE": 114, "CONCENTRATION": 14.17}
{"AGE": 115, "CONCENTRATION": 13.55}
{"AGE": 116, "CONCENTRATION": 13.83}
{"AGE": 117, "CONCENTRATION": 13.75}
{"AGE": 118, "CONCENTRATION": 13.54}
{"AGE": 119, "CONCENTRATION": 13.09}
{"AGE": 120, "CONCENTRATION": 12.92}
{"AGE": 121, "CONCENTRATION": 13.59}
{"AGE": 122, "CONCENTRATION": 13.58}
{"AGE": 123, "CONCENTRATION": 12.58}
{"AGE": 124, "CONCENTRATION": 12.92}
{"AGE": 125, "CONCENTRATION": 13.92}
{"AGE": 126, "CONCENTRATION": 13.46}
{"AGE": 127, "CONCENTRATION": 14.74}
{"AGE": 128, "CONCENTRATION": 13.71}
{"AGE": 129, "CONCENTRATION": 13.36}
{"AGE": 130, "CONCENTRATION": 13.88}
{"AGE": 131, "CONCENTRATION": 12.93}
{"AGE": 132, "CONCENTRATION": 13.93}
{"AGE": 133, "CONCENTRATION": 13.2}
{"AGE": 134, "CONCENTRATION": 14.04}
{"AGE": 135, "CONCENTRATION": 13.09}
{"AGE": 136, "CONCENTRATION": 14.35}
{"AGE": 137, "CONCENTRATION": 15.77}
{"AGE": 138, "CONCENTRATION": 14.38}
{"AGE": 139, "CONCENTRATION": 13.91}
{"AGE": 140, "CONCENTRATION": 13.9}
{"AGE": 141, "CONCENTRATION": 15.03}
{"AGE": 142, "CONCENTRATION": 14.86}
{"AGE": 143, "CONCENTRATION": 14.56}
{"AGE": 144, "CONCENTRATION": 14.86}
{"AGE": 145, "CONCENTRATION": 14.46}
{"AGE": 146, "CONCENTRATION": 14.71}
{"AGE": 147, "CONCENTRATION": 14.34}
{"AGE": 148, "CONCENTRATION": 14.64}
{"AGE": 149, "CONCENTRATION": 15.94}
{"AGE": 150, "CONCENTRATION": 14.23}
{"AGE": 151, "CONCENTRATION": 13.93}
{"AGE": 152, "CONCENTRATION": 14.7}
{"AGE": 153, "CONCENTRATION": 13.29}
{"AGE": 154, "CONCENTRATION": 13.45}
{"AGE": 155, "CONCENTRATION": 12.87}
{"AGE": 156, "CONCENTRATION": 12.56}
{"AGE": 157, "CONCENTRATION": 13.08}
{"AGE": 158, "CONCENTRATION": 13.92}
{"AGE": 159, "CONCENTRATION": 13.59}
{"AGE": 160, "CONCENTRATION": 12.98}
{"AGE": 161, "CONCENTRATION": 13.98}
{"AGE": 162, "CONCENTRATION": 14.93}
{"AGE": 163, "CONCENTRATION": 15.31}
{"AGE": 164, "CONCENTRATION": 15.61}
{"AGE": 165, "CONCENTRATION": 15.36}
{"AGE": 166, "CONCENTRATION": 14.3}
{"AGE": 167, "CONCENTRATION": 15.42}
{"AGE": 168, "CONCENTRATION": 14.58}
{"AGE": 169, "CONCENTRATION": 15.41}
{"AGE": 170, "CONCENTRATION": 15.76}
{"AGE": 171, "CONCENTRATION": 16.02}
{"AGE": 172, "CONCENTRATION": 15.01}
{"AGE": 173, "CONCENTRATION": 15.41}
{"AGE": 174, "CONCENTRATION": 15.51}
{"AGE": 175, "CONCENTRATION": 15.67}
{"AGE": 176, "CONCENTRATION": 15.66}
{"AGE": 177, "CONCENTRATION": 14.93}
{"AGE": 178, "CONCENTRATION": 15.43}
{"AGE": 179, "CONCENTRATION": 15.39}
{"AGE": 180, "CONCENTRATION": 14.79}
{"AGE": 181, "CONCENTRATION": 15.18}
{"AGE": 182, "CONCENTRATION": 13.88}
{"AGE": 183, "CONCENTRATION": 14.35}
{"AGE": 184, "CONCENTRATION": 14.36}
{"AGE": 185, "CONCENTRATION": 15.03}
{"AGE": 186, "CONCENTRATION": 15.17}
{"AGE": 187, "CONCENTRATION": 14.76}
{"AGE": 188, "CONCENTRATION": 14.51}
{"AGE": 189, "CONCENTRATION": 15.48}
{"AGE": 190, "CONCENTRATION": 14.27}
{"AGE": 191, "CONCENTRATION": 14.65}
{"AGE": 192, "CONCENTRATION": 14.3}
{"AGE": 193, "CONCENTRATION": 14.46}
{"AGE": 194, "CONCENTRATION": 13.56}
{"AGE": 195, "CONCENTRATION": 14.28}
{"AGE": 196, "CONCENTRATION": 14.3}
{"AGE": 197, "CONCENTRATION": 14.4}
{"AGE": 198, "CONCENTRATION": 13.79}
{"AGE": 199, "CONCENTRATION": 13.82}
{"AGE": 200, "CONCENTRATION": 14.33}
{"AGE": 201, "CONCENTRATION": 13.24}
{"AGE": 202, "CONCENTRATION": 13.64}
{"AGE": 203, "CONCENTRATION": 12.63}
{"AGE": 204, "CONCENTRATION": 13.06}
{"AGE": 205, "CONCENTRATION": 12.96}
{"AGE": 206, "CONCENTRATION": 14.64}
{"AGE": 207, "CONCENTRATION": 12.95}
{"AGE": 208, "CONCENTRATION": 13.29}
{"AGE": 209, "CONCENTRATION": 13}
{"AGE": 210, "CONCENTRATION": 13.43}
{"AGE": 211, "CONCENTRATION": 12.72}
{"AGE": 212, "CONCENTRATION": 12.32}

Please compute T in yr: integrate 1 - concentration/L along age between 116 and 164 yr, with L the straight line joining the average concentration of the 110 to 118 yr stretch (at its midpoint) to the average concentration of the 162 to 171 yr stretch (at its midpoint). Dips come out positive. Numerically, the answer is 2.0 yr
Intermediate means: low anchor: 13.9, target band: 13.9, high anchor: 15.2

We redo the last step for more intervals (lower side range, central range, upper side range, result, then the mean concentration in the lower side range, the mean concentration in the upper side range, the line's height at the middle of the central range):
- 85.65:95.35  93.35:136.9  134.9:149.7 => 2.1 yr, 14.1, 14.6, 14.4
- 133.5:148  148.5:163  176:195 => 0.7 yr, 14.5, 14.7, 14.5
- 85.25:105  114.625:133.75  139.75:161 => 0.7 yr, 13.9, 14.1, 14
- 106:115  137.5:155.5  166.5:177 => 0.5 yr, 13.7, 15.4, 14.7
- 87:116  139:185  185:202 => -1.5 yr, 13.8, 14.3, 14.1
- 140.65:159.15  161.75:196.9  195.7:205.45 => -2.8 yr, 14.2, 13.6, 13.8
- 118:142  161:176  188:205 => -1.5 yr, 13.8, 14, 13.9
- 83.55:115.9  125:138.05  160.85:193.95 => 0.4 yr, 13.9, 15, 14.3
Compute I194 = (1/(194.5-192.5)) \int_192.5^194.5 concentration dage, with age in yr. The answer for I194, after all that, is 14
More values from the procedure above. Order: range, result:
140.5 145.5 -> 14.8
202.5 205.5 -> 12.9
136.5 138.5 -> 15.1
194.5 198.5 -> 14.2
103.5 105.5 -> 14.1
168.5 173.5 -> 15.5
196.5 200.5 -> 14.1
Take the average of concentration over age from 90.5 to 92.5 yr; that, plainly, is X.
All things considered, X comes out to 13.8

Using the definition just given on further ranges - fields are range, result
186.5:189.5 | 14.9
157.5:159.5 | 13.8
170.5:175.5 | 15.5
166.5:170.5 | 15.3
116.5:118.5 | 13.6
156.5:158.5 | 13.5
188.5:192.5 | 14.7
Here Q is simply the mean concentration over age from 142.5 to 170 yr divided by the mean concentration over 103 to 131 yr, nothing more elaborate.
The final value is 1.05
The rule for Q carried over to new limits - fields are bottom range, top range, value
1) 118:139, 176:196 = 1.07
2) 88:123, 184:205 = 1.03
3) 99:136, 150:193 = 1.08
